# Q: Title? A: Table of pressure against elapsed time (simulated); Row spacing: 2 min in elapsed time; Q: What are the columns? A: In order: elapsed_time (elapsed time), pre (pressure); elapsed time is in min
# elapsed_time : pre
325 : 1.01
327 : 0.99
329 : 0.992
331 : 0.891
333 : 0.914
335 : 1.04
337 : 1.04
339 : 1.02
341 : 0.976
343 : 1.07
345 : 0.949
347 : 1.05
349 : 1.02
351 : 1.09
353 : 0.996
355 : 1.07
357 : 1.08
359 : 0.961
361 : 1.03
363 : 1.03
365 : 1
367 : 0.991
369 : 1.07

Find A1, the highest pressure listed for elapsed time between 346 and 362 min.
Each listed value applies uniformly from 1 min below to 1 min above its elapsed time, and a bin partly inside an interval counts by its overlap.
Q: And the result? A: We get 1.09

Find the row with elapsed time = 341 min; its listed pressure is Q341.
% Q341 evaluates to 0.976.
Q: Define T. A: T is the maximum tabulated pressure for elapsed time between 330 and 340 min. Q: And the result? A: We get 1.04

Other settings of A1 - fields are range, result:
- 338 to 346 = 1.07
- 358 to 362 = 1.03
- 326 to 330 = 0.992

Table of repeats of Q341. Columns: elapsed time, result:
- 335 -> 1.04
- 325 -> 1.01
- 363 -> 1.03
